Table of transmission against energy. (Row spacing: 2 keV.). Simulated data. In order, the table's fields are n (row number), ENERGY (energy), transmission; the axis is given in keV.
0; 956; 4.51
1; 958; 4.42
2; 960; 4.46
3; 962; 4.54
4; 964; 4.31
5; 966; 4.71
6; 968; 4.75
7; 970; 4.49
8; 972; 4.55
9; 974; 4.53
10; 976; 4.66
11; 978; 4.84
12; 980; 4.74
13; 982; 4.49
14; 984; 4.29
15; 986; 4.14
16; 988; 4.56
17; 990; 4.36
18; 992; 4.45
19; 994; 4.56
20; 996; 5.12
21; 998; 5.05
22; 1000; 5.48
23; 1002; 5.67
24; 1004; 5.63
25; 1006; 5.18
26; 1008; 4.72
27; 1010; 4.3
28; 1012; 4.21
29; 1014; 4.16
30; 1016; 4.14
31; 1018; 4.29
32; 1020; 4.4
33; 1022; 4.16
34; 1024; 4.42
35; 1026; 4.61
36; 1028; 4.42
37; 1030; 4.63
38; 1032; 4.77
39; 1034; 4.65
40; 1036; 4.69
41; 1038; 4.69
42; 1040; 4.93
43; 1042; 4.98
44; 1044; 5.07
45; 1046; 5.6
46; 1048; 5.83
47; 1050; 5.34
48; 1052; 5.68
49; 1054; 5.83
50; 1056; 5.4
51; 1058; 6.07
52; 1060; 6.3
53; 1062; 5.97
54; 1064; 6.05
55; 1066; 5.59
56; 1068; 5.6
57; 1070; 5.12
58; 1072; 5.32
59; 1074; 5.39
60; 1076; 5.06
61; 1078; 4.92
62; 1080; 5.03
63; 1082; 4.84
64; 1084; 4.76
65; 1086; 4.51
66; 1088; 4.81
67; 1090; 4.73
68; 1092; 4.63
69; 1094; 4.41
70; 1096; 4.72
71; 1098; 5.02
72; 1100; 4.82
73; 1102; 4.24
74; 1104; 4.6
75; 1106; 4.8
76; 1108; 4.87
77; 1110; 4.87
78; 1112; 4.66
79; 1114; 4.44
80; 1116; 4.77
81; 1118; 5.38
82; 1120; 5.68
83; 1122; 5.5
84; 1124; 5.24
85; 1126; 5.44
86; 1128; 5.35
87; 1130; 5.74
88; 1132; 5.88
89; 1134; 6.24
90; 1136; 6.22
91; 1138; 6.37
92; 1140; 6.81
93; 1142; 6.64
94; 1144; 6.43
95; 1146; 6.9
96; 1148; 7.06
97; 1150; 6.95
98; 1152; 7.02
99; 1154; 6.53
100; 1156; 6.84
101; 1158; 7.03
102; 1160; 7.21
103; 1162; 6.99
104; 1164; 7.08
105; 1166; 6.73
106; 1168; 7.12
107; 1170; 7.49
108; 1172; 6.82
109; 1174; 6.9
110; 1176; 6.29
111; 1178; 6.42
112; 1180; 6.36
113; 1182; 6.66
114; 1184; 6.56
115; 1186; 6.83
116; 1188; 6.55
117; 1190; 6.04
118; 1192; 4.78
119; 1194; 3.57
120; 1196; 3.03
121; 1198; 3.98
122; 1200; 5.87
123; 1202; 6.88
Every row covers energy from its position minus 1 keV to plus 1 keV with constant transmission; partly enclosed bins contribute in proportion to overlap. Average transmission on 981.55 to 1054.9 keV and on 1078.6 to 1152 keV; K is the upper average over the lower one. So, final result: 1.12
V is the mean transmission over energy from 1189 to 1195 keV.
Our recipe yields 4.8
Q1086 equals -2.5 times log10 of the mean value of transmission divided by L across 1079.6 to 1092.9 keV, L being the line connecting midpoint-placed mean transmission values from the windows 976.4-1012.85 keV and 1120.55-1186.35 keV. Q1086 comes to 0.21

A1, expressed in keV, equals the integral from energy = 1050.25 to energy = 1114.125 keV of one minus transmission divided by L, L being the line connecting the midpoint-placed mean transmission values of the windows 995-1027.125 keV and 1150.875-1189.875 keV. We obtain 5.78 keV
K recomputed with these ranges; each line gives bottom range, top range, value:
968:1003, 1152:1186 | 1.45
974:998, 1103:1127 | 1.10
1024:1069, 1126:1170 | 1.25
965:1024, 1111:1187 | 1.36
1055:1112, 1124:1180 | 1.30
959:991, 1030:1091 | 1.16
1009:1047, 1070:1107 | 1.05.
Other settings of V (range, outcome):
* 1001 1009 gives 5.3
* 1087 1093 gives 4.72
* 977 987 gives 4.5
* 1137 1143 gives 6.61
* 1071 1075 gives 5.36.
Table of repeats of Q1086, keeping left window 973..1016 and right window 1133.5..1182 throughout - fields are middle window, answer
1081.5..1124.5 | 0.251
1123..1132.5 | 0.161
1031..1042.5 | 0.101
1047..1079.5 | -0.003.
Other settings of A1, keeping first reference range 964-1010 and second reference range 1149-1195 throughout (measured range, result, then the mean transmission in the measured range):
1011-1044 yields 4.0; 4.53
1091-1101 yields 1.9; 4.72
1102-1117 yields 3.2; 4.68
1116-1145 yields 1.3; 5.88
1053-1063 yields -0.9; 5.91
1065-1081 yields 1.0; 5.25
